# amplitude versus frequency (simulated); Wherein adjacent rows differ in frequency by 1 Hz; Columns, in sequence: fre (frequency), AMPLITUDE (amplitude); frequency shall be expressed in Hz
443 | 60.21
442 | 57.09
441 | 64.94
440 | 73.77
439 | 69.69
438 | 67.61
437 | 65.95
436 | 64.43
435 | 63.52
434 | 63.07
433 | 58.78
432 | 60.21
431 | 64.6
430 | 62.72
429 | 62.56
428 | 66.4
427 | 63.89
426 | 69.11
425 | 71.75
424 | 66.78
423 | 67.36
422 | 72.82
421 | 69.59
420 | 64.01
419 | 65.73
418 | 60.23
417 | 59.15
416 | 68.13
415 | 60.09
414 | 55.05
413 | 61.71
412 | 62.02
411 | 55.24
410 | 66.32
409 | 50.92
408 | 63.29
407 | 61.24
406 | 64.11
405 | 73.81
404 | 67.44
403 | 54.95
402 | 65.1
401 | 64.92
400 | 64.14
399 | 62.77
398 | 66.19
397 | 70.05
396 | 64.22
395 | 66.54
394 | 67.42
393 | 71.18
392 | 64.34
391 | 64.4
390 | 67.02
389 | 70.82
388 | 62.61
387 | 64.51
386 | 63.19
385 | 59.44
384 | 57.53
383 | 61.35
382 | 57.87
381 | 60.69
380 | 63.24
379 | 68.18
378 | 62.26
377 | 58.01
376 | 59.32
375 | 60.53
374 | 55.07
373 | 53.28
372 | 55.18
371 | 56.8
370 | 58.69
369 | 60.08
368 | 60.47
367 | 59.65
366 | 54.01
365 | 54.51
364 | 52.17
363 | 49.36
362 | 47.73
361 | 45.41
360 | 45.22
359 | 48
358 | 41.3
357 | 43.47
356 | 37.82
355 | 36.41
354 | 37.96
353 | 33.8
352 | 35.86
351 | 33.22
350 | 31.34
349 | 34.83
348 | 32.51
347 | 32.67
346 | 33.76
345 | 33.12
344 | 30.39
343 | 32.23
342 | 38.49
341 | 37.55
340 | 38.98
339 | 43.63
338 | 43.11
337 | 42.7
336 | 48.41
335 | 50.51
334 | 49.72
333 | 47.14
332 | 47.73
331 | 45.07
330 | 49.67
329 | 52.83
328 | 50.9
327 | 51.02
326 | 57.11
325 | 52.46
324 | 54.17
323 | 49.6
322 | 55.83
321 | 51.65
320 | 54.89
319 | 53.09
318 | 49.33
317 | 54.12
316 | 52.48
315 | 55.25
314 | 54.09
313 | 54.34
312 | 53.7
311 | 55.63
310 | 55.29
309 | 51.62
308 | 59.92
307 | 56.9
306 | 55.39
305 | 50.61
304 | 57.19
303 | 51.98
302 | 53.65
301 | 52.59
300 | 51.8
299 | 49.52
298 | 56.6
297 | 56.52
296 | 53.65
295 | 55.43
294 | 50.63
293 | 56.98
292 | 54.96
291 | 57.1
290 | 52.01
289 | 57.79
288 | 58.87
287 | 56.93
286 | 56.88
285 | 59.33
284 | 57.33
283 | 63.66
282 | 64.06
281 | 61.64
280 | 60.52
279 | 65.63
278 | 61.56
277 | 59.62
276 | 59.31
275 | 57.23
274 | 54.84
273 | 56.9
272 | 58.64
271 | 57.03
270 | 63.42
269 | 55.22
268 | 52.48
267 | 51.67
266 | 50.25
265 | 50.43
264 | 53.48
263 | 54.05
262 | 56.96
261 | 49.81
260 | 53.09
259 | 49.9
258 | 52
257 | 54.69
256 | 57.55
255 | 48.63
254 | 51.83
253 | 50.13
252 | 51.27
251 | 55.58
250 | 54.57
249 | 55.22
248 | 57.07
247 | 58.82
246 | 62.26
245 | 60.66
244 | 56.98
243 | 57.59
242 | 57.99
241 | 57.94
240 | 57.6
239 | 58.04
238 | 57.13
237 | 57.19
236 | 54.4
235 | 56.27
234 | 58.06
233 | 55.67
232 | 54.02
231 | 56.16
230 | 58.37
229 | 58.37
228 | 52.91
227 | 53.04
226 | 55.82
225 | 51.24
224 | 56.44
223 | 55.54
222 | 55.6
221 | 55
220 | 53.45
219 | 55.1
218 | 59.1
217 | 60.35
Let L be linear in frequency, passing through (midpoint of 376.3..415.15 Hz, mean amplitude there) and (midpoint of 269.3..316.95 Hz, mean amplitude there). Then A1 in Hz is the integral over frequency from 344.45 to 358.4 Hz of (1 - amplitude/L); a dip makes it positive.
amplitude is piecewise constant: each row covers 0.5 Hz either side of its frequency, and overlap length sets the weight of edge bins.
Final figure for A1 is 5.7 Hz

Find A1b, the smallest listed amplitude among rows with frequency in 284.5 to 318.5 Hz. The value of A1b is 49.33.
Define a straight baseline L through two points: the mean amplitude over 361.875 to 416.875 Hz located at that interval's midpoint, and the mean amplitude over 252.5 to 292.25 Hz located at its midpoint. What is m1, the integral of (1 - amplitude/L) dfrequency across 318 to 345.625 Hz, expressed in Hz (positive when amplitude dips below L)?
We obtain 5.7 Hz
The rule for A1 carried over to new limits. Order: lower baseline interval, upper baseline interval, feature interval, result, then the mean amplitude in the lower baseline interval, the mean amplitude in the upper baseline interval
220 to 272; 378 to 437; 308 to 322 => 1.2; 55.2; 63.9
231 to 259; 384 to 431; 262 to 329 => 3.4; 55.8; 64.4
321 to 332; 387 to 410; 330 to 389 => 9.6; 51.7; 64.9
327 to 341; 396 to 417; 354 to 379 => 0.8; 46.8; 62.8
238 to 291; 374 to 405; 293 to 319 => 2.2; 56.5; 63.7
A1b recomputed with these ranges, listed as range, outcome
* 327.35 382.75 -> 30.39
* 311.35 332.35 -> 45.07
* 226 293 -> 48.63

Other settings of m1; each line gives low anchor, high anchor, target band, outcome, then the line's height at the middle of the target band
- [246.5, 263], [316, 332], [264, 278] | -0.75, 53.2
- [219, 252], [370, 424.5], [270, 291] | -0.33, 58.1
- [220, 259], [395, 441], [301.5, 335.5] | 3.82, 59.5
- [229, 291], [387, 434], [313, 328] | 1.63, 59.7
